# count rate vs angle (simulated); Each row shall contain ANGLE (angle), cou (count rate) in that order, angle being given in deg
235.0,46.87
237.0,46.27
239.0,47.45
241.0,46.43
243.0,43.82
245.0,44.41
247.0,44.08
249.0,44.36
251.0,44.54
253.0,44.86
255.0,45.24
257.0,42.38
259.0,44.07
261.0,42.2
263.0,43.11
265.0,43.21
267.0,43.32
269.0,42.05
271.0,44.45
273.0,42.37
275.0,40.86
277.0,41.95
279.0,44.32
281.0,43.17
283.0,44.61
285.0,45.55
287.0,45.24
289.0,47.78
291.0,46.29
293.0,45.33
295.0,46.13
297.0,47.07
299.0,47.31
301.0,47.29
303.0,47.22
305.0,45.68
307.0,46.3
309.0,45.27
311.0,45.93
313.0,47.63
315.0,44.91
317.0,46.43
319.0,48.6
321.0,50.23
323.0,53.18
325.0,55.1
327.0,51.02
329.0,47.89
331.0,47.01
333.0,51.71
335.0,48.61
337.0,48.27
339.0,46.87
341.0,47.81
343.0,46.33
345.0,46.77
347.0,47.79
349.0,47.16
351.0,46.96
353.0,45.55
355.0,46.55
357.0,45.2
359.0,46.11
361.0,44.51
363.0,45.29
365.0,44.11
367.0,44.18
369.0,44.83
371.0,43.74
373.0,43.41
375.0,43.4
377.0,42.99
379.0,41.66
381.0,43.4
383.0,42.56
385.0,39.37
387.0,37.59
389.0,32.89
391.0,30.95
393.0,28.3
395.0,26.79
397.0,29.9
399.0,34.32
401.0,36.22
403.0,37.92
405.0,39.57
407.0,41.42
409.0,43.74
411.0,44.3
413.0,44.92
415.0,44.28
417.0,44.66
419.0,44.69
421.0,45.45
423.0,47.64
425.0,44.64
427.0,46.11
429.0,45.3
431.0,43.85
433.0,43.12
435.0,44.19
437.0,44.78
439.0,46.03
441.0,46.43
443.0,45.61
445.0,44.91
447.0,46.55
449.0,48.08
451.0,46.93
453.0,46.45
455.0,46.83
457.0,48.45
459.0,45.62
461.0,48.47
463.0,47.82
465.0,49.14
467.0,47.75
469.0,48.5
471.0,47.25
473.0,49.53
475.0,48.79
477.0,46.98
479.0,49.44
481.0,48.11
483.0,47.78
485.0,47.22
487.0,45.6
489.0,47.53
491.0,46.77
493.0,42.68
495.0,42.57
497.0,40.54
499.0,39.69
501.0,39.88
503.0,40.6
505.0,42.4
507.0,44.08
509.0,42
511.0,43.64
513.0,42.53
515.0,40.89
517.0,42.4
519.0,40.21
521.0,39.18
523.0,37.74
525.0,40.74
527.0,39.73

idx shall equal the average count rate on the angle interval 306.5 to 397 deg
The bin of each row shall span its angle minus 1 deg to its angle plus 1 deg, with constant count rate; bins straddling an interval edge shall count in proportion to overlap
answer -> 44.5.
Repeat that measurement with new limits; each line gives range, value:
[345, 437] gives 42.1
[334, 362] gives 46.7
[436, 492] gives 47.3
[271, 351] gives 46.9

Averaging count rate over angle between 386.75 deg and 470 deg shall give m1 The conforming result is 42.9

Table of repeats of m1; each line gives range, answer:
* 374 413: 37.9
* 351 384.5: 44.2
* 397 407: 36.7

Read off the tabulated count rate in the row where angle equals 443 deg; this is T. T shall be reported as 45.61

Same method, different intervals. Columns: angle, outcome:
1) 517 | 42.4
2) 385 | 39.37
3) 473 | 49.53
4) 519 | 40.21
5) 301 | 47.29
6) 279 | 44.32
